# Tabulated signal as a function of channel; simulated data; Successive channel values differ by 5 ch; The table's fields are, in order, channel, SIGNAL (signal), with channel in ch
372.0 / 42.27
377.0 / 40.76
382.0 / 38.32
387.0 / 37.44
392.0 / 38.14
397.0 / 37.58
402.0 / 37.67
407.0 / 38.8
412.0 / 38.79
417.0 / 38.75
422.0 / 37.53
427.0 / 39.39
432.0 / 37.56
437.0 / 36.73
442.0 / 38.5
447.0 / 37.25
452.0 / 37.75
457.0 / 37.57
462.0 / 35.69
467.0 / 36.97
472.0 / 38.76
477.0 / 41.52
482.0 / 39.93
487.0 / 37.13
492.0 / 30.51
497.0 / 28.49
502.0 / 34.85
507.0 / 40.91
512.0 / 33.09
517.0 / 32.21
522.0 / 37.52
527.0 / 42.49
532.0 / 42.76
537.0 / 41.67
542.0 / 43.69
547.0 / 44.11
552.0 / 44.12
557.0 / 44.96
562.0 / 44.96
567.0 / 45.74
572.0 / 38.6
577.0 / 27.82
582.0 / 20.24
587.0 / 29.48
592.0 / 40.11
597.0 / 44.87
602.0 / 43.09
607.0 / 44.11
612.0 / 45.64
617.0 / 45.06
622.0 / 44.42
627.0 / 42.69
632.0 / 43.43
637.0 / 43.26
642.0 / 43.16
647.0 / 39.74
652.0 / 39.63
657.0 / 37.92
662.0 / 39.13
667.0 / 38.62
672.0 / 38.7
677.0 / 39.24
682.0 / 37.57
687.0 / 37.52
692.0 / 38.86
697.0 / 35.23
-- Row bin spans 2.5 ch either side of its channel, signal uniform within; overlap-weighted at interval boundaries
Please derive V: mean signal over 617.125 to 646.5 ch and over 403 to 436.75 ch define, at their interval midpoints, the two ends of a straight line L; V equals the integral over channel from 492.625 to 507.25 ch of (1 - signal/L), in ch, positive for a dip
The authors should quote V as 2.53 ch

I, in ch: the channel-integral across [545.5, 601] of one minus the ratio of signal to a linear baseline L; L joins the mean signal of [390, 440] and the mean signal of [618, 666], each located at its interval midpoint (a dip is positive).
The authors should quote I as 2.5 ch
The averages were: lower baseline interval 38.1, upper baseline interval 41.5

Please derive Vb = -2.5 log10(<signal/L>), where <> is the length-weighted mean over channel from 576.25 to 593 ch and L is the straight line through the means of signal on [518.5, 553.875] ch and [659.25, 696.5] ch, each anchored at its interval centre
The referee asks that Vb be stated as 0.38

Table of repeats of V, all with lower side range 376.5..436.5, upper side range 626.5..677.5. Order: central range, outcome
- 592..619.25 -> -2.8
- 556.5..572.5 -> -1.7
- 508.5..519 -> 1.5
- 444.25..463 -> 0.7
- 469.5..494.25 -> 0.8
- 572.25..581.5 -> 2.6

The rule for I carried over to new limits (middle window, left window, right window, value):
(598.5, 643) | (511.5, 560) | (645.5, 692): -4.96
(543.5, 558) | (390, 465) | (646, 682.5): -2.24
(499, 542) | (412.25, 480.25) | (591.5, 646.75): 2.19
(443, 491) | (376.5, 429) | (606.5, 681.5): 1.66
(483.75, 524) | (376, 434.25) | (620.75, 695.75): 4.77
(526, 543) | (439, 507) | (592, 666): -1.58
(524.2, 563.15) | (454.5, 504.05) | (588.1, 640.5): -3.88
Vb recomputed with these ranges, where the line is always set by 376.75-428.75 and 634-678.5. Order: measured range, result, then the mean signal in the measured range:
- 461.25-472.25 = 0.05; 37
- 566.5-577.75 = 0.06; 37.4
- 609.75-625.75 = -0.13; 44.8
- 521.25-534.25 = -0.06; 41.3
